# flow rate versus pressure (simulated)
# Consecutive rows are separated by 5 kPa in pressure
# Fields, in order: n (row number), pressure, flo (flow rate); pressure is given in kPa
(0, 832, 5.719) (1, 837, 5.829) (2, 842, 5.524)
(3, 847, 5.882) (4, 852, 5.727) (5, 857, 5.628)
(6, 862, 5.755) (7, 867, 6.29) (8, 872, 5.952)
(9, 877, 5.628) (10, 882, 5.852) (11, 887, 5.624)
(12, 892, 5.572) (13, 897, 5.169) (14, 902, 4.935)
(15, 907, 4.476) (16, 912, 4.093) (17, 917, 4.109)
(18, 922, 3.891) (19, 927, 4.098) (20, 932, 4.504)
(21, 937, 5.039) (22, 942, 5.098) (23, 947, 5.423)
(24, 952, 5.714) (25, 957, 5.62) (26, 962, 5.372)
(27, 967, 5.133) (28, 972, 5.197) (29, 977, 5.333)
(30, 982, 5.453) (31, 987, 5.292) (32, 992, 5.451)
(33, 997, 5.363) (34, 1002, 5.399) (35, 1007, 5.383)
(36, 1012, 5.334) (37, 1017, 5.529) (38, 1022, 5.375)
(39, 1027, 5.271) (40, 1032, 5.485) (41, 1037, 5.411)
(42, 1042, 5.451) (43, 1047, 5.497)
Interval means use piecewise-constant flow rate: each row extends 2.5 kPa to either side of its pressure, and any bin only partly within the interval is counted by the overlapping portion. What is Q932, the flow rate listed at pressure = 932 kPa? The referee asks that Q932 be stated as 4.504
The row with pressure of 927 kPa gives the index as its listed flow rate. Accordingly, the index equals 4.098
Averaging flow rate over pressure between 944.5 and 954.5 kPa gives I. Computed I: 5.57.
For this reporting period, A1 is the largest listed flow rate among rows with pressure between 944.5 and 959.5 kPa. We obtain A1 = 5.714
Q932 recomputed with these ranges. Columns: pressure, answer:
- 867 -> 6.29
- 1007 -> 5.383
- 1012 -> 5.334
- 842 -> 5.524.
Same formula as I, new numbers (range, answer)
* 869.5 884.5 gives 5.81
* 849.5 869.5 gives 5.85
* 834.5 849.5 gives 5.75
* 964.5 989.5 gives 5.28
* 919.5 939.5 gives 4.38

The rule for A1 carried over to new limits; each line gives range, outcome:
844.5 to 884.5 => 6.29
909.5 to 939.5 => 5.039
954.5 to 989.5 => 5.62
